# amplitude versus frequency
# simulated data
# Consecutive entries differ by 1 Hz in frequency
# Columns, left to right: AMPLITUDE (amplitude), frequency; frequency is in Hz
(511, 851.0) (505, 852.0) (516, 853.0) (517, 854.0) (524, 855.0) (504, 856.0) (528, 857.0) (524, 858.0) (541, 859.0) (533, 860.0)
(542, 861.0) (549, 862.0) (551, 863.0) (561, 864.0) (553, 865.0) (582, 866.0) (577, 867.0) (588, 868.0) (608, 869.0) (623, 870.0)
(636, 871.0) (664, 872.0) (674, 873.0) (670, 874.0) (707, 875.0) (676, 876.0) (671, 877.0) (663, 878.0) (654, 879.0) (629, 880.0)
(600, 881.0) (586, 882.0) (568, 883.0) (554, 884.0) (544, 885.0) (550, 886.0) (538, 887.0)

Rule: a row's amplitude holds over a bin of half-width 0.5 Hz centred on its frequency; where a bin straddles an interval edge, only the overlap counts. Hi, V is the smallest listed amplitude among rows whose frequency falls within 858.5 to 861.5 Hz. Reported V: 533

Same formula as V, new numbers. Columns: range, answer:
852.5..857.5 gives 504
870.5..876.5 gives 636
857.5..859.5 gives 524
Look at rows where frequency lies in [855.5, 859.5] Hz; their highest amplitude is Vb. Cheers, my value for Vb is 541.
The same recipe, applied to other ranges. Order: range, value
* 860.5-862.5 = 549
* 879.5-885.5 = 629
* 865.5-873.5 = 674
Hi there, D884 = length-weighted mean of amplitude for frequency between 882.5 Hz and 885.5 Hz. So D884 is 555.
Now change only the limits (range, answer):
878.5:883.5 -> 607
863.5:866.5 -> 565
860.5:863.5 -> 547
